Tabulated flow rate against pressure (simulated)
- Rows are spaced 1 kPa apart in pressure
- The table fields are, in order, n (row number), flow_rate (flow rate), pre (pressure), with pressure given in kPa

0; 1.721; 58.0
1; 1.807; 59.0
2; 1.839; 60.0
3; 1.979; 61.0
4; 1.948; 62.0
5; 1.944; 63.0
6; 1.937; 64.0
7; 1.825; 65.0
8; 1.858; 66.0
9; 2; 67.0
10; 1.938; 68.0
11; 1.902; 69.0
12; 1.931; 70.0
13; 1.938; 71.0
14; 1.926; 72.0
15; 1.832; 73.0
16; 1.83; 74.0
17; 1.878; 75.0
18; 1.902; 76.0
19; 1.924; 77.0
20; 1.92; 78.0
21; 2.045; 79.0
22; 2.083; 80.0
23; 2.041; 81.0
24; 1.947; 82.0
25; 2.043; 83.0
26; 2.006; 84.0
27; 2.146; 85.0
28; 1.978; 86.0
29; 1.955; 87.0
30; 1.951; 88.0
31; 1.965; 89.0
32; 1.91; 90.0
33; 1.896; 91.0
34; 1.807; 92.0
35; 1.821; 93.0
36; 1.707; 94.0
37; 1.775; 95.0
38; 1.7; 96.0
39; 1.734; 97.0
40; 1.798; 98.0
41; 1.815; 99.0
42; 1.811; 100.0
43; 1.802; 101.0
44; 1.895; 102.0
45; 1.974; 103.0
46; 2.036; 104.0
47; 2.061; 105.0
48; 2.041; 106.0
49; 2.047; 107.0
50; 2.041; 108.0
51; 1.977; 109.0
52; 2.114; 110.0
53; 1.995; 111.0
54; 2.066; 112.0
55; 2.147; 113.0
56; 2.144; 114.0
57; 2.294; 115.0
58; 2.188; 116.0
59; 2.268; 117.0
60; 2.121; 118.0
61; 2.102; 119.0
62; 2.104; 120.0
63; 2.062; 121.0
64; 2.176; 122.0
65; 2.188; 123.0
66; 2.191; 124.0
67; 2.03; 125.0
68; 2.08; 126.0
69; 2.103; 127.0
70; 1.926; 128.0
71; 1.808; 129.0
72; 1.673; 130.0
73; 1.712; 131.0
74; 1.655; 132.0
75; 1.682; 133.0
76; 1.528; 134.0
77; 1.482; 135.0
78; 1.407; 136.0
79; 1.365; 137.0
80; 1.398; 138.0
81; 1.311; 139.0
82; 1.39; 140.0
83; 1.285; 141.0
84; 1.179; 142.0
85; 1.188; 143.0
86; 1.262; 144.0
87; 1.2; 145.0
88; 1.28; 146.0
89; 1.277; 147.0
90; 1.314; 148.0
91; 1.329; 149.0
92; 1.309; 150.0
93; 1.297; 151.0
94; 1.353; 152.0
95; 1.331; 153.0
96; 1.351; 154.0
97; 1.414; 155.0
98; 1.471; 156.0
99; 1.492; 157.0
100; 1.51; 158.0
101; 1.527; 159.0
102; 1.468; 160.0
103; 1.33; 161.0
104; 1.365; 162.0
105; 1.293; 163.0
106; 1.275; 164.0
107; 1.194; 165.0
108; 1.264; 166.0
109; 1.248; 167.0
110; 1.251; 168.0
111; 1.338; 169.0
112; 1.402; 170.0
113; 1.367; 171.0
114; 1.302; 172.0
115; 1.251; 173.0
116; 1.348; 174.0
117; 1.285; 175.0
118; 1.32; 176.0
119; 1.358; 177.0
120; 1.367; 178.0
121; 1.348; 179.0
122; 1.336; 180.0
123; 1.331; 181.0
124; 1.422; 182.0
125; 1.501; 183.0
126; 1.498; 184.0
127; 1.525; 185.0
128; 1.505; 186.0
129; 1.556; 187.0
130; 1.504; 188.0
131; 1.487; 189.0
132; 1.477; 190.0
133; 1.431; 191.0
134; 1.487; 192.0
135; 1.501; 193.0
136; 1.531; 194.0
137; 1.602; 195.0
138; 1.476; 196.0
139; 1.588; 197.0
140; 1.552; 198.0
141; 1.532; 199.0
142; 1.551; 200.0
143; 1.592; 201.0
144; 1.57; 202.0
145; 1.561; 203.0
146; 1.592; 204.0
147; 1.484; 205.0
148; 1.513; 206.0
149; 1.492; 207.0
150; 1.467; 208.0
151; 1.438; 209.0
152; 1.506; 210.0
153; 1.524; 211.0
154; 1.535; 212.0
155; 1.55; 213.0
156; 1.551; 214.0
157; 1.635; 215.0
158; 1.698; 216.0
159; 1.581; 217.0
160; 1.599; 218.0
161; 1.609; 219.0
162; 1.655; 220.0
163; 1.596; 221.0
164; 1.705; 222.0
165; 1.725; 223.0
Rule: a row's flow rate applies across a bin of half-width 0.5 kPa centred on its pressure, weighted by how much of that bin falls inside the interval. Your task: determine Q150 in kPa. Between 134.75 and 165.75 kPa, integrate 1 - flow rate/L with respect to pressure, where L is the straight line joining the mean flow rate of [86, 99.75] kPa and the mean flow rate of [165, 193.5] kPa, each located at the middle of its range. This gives 3.96 kPa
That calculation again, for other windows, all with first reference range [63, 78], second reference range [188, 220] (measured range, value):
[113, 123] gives -2.19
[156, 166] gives 1.66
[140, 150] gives 2.55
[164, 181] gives 3.29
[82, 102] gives -0.34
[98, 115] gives -1.85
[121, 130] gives -1.47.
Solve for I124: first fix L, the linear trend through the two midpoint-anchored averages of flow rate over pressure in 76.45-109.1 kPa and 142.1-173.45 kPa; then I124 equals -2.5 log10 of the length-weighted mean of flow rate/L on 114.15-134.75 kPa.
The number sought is -0.21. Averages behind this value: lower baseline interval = 1.93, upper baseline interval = 1.33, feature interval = 1.99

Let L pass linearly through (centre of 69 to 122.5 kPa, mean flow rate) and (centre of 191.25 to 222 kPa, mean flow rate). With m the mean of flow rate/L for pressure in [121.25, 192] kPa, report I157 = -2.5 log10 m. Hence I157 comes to 0.19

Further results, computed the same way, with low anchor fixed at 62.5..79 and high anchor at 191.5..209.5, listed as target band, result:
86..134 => -0.10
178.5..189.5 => 0.09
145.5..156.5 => 0.24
